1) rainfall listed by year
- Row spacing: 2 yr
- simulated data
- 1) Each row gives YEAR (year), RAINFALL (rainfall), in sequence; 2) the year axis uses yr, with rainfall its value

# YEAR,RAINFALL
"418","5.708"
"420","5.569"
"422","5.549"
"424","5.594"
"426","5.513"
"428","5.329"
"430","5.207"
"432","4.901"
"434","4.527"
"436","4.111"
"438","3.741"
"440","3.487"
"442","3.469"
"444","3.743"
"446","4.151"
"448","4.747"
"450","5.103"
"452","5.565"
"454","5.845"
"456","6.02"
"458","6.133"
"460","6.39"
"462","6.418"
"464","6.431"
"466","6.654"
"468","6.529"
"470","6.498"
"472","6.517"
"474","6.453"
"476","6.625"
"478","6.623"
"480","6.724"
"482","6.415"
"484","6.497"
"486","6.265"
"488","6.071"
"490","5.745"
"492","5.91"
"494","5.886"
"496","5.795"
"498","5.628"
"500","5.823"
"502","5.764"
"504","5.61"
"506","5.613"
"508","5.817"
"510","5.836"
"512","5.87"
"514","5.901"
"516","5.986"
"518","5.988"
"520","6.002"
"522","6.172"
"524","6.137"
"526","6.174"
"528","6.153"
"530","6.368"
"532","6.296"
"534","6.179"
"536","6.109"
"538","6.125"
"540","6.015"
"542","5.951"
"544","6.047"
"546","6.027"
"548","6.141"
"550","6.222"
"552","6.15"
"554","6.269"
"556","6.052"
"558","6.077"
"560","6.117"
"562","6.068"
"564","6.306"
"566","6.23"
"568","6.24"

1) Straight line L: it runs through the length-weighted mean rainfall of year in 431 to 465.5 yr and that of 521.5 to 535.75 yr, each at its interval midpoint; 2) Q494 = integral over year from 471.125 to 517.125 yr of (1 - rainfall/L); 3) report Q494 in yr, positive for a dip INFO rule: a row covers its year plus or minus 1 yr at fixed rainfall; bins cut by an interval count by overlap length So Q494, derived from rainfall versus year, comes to -3.1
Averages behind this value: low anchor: 5.01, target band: 6.06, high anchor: 6.21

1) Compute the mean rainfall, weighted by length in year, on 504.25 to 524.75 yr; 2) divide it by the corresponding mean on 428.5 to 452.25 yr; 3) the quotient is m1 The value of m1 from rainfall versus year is 1.35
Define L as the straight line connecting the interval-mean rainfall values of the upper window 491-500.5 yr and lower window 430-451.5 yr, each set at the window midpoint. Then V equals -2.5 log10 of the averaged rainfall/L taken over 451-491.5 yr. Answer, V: -0.230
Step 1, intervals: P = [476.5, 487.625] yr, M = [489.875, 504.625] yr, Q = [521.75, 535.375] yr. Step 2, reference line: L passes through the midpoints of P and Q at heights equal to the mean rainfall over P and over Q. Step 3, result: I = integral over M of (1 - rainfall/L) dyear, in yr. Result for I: 1.4 yr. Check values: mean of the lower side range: 6.49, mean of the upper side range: 6.21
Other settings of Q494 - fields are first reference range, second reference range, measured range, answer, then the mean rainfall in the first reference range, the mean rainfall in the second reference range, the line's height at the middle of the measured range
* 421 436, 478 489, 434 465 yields 3.6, 5.16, 6.42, 5.64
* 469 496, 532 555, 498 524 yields 1.5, 6.31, 6.12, 6.22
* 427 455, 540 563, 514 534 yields -1.4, 4.57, 6.1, 5.72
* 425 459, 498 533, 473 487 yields -2.9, 4.8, 5.96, 5.4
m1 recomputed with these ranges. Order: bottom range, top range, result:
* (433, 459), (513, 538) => 1.31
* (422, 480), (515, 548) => 1.12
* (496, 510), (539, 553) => 1.06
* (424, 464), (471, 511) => 1.21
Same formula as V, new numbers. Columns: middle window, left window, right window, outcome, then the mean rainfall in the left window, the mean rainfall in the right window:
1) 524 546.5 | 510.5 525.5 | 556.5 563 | -0.02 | 6.01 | 6.08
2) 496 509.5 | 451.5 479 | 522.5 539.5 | 0.10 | 6.35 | 6.19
